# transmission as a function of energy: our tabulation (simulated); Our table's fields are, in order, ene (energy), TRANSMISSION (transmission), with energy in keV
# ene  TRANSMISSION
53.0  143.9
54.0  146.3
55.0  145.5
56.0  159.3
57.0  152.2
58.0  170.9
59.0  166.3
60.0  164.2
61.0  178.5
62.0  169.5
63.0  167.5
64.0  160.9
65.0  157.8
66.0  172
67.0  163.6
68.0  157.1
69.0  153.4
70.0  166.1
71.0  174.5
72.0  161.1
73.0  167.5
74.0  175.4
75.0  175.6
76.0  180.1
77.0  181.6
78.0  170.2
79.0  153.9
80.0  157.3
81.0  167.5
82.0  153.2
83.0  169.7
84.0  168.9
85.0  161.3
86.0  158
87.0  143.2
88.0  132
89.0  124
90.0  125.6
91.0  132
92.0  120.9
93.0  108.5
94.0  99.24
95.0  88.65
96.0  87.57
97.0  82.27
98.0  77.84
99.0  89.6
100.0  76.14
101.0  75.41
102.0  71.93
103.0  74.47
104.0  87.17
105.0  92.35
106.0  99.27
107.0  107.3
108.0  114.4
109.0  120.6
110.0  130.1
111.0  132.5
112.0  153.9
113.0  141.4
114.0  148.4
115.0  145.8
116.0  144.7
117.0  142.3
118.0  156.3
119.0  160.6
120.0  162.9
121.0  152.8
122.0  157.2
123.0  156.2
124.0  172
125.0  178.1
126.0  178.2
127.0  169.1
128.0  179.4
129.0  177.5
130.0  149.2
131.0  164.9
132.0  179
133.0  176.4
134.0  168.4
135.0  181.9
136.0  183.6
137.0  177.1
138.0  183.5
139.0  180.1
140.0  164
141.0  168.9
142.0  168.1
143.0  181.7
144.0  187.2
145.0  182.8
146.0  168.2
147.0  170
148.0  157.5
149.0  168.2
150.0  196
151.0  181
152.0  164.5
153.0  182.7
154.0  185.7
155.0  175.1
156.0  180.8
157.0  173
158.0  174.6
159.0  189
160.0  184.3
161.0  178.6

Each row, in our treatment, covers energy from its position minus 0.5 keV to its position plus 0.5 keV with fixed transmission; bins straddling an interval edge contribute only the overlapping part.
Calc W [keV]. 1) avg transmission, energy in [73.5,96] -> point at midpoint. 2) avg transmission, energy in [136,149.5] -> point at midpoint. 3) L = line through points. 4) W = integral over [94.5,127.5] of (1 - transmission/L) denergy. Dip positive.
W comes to 7.2 keV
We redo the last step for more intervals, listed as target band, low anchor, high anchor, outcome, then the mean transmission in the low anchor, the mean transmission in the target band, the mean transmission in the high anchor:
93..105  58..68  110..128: 5.7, 166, 84.2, 156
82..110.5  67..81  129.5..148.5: 9.6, 167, 112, 173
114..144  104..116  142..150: -3.3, 125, 168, 175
